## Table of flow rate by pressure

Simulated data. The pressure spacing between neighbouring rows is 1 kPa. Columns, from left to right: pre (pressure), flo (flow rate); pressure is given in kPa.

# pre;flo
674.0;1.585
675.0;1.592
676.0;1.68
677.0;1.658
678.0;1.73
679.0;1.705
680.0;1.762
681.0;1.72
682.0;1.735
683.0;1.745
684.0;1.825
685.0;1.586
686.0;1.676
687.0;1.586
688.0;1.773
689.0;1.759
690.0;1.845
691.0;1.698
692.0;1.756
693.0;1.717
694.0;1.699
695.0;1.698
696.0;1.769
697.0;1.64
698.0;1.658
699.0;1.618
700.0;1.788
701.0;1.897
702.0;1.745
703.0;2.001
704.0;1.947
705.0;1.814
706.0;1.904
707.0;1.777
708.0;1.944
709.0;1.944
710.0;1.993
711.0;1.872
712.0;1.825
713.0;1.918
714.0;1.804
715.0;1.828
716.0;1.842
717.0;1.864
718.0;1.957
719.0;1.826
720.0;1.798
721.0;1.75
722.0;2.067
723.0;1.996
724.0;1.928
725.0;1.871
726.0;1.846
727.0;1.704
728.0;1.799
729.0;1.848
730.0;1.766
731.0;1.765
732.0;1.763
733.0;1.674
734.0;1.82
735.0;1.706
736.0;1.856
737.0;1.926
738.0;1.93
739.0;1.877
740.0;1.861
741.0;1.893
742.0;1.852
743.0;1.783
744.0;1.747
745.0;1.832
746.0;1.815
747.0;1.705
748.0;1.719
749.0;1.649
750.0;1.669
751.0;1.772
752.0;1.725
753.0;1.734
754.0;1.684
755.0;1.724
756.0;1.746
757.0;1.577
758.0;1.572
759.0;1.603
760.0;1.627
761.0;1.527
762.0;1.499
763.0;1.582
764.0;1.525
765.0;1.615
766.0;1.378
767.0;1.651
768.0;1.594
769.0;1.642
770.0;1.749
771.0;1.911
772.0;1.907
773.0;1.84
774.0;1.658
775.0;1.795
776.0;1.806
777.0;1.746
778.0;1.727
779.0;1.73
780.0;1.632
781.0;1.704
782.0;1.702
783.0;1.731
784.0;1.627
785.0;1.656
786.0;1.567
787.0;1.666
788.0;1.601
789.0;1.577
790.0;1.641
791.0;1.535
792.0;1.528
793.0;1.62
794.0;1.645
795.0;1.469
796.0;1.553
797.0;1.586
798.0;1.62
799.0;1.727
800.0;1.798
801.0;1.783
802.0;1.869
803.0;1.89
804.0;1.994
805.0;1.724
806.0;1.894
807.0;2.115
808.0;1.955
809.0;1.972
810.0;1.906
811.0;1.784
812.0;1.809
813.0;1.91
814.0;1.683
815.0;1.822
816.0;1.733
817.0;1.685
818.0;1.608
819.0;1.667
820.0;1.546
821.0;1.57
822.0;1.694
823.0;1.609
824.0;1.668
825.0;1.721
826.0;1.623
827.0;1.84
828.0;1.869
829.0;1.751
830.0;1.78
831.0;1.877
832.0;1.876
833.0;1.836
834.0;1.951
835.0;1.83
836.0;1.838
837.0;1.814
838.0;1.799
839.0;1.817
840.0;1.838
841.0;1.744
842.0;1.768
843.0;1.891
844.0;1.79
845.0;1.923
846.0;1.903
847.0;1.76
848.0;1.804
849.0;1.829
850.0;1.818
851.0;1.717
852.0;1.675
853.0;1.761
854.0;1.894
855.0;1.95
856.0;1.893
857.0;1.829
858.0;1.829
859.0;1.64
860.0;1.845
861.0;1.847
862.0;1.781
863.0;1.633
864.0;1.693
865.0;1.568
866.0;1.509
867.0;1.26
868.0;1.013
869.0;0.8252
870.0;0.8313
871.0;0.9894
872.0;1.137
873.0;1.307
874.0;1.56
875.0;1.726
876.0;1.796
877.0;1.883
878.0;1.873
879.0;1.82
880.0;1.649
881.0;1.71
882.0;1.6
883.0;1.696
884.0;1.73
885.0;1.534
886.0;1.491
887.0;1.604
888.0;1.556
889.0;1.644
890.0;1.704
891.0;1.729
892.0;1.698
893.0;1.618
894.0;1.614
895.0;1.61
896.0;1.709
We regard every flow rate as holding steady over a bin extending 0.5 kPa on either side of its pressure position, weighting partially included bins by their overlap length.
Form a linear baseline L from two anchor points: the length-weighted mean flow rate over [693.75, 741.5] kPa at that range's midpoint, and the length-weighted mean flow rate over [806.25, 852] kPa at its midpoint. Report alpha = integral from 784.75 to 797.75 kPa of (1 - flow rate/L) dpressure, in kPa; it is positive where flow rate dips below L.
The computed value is 1.6 kPa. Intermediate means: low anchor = 1.83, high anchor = 1.79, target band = 1.59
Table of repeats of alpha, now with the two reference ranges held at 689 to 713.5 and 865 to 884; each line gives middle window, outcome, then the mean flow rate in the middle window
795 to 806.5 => -1.0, 1.75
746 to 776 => 0.3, 1.67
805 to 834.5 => -3.9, 1.78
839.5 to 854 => -2.7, 1.8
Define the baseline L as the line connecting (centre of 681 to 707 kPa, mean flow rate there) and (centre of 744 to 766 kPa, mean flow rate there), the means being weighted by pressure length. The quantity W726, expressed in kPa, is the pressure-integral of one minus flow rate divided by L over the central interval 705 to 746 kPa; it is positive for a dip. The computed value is -3.5 kPa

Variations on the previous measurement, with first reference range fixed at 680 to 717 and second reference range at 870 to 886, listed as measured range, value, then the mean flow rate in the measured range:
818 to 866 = -4.70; 1.77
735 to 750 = -0.63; 1.81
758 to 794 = 0.90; 1.65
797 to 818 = -2.09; 1.82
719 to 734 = -0.61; 1.83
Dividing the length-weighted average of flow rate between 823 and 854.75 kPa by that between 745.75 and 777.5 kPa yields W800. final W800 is 1.08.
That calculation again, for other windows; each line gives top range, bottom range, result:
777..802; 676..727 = 0.92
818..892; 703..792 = 0.96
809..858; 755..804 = 1.07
